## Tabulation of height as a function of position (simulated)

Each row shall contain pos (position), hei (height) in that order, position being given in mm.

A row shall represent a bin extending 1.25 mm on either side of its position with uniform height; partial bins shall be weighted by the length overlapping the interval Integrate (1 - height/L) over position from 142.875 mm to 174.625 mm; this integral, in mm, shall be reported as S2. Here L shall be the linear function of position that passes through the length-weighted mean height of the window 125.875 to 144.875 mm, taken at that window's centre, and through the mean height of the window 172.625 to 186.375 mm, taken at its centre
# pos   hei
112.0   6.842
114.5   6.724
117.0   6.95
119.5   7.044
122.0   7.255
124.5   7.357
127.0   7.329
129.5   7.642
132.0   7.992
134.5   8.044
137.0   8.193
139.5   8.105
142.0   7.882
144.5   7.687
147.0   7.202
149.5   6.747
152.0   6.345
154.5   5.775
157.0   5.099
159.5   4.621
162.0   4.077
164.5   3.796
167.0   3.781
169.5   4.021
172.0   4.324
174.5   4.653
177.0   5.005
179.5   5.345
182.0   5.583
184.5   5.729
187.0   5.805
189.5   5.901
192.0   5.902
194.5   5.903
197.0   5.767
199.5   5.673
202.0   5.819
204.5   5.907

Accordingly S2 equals 6.1 mm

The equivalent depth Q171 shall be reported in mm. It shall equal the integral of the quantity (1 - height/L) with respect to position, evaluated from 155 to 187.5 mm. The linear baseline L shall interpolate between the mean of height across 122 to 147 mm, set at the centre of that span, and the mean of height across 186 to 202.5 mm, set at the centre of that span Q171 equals 8.8 mm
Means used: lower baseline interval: 7.75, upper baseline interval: 5.82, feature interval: 4.76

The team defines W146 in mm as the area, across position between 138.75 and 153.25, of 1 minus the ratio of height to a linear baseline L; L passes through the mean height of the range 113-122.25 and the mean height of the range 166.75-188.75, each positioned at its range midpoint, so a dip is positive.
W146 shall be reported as -3.0 mm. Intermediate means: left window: 6.96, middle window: 7.3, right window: 4.99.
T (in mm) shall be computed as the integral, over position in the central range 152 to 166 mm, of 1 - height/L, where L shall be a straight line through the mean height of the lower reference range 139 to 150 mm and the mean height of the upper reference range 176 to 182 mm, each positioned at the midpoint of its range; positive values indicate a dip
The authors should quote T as 3.84 mm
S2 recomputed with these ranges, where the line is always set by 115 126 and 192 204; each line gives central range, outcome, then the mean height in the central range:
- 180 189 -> 0.51 mm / 5.69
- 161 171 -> 3.82 mm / 3.92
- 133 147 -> -2.30 mm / 7.91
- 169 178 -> 2.45 mm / 4.53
